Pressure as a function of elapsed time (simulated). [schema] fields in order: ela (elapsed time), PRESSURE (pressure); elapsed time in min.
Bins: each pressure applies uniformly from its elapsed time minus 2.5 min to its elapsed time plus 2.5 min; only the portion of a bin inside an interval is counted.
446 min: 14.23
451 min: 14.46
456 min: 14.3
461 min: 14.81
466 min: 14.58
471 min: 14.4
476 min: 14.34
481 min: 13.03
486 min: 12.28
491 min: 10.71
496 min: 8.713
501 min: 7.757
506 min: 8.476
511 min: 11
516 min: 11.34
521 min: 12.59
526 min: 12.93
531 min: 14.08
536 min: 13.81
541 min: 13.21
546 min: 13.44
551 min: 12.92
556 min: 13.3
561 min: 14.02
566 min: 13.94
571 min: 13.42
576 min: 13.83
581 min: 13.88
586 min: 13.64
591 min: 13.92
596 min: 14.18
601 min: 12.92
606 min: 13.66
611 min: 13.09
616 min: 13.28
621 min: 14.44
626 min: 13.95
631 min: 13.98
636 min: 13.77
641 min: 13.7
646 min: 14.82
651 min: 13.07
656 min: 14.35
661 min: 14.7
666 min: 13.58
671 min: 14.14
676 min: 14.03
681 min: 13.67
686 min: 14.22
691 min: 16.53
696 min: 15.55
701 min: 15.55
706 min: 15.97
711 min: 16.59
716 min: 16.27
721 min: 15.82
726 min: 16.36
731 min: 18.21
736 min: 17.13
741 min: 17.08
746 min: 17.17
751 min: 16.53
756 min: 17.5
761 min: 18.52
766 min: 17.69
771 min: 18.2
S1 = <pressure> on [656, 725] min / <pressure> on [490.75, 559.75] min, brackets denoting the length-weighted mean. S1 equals 1.28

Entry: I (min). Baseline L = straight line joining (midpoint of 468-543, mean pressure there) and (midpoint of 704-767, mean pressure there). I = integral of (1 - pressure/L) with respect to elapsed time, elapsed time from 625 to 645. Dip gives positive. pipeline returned 1.2 min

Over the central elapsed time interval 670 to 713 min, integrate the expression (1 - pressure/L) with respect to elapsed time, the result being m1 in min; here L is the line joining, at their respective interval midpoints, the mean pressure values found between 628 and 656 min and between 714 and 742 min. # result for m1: 1.20 min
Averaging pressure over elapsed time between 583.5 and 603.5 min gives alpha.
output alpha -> 13.7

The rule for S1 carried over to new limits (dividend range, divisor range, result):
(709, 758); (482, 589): 1.36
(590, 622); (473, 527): 1.22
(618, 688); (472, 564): 1.15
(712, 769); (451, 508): 1.40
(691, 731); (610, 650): 1.17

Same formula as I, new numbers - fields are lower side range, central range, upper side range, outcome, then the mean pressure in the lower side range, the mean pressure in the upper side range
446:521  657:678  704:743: 2.03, 12.2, 16.7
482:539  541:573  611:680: -3.32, 11.3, 13.9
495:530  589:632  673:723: -1.81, 10.6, 15.4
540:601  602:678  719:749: 5.84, 13.6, 17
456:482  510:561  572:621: 3.58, 14.3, 13.6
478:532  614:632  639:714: -0.43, 11.1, 14.7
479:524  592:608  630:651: -0.77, 10.7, 14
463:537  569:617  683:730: 0.55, 12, 15.9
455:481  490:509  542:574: 7.07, 14.4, 13.5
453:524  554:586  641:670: -1.71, 12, 14.1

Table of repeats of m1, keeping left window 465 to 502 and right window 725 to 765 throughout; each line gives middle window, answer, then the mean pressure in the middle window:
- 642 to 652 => 0.86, 14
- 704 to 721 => 0.49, 16.2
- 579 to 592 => 0.30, 13.8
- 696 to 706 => 0.49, 15.7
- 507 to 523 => 1.73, 11.3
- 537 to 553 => 0.04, 13.3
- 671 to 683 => 1.54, 13.9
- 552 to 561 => 0.06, 13.4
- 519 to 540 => -0.61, 13.4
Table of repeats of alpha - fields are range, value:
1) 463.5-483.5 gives 14.1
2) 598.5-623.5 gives 13.5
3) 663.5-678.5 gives 13.9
